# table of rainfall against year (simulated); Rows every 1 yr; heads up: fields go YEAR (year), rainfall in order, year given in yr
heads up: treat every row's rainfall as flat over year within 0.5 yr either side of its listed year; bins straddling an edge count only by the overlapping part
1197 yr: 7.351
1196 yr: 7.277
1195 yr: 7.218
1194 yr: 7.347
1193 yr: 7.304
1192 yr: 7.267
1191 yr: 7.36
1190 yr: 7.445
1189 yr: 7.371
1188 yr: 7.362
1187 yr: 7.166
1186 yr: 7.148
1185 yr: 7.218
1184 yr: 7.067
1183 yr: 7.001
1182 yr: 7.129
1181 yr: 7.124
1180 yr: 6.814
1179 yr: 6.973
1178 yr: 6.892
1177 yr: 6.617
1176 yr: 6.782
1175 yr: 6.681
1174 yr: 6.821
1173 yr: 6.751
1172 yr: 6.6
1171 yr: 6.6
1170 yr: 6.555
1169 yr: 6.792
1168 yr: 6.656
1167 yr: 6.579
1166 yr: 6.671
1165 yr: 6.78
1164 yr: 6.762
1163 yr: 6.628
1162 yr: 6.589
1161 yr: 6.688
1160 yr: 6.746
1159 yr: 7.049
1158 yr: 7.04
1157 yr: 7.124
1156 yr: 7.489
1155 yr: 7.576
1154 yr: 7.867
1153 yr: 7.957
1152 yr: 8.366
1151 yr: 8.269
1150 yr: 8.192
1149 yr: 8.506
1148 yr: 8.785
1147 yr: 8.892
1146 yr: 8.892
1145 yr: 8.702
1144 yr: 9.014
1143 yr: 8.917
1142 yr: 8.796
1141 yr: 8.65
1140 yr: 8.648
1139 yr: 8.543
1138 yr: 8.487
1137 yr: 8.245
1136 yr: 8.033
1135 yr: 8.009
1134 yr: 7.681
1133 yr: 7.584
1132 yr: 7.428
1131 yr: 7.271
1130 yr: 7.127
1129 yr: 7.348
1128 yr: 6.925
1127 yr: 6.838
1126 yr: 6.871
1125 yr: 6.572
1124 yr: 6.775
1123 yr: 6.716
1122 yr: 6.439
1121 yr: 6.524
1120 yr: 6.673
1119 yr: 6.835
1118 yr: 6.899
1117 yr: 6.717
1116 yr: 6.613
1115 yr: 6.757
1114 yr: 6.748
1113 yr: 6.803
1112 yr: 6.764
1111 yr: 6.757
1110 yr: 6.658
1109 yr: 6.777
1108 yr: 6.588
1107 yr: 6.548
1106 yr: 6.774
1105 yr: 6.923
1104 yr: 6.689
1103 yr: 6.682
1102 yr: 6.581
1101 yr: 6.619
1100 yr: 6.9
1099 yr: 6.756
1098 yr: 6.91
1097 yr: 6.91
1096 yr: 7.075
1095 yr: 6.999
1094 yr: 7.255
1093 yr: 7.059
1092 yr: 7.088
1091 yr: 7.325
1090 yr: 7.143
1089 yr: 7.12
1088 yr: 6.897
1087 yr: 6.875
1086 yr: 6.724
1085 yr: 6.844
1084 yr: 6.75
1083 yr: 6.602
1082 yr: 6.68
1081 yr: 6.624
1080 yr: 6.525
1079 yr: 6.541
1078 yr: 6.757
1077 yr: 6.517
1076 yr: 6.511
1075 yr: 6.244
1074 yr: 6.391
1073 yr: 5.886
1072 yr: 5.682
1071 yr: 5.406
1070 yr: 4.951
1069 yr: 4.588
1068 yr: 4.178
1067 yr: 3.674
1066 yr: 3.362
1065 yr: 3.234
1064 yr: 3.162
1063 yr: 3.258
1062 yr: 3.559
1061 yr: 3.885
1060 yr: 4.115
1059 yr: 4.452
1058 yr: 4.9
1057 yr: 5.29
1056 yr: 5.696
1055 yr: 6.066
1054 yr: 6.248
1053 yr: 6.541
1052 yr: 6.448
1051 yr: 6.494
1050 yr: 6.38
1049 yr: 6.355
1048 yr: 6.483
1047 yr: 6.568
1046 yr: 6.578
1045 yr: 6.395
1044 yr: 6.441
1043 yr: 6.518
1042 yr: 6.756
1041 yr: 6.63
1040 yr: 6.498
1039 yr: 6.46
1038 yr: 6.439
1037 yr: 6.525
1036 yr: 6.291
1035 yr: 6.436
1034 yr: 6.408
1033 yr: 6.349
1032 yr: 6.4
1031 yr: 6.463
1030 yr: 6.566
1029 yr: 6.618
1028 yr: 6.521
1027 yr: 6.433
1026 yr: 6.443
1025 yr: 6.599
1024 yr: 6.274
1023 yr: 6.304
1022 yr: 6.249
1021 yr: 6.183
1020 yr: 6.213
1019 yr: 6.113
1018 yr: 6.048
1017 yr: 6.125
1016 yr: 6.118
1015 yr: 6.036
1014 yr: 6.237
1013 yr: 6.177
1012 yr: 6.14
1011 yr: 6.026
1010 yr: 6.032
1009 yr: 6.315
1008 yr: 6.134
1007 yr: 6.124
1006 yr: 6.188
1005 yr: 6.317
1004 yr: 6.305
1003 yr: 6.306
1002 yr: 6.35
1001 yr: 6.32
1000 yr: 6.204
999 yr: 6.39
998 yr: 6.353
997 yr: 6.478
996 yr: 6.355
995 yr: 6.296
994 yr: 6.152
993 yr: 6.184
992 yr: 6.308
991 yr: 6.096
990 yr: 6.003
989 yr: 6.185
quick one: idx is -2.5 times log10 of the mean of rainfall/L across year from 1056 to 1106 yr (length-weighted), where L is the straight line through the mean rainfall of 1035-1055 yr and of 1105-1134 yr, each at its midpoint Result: 0.12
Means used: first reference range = 6.46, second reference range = 6.85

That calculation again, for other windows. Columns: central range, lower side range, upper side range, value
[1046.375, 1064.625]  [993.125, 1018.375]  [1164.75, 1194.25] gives 0.21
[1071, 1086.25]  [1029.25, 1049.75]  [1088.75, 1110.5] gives 0.05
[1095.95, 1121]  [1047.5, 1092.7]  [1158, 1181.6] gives -0.10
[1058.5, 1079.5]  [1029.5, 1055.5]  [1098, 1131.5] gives 0.33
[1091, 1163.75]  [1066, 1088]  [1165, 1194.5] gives -0.13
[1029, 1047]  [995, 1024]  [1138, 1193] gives -0.01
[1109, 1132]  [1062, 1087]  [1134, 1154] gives 0.10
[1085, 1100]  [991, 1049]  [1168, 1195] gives -0.06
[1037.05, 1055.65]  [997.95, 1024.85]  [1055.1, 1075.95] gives -0.23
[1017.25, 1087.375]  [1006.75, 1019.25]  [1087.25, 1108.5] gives 0.09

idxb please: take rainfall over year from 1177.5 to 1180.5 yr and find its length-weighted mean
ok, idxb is 6.89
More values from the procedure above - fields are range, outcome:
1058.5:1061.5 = 4.15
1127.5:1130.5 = 7.13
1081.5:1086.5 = 6.72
